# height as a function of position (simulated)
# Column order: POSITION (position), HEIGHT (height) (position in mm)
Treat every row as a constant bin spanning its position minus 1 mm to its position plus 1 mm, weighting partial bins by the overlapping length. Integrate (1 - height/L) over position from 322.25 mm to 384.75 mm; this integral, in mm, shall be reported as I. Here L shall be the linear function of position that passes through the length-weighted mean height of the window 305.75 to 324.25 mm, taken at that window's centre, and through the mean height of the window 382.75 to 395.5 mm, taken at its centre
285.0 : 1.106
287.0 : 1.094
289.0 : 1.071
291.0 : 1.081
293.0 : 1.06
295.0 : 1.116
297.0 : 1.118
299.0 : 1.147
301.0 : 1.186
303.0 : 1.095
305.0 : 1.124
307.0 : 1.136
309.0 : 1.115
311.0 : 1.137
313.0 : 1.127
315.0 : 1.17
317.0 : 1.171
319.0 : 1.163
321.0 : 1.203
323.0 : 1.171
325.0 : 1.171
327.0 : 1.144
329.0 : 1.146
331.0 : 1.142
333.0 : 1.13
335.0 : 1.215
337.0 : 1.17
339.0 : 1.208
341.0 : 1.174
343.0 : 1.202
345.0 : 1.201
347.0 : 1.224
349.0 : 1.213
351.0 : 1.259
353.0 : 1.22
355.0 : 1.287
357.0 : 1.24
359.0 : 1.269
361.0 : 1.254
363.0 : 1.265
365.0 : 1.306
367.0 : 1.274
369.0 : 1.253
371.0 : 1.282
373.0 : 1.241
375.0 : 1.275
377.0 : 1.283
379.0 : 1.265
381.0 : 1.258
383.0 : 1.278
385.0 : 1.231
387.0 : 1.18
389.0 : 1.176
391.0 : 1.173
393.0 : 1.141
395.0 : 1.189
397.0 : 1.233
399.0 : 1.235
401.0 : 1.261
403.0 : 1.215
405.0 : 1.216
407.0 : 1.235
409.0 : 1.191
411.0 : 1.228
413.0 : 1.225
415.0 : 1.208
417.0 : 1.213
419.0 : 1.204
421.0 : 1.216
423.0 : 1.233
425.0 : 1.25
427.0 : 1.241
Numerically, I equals -2.8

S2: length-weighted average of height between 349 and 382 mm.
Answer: 1.26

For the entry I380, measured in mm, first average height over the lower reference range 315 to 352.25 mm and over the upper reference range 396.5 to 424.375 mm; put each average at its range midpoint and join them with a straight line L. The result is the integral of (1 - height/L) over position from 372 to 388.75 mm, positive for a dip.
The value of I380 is -0.6 mm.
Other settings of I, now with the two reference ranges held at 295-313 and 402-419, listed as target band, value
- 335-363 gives -1.41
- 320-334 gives -0.11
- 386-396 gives 0.24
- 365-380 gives -1.07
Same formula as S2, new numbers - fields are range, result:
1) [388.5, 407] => 1.21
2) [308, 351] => 1.17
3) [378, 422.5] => 1.22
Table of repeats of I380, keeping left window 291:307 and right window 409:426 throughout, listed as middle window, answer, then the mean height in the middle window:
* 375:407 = -0.7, 1.22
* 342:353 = -0.6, 1.22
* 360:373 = -1.0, 1.27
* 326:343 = -0.3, 1.17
